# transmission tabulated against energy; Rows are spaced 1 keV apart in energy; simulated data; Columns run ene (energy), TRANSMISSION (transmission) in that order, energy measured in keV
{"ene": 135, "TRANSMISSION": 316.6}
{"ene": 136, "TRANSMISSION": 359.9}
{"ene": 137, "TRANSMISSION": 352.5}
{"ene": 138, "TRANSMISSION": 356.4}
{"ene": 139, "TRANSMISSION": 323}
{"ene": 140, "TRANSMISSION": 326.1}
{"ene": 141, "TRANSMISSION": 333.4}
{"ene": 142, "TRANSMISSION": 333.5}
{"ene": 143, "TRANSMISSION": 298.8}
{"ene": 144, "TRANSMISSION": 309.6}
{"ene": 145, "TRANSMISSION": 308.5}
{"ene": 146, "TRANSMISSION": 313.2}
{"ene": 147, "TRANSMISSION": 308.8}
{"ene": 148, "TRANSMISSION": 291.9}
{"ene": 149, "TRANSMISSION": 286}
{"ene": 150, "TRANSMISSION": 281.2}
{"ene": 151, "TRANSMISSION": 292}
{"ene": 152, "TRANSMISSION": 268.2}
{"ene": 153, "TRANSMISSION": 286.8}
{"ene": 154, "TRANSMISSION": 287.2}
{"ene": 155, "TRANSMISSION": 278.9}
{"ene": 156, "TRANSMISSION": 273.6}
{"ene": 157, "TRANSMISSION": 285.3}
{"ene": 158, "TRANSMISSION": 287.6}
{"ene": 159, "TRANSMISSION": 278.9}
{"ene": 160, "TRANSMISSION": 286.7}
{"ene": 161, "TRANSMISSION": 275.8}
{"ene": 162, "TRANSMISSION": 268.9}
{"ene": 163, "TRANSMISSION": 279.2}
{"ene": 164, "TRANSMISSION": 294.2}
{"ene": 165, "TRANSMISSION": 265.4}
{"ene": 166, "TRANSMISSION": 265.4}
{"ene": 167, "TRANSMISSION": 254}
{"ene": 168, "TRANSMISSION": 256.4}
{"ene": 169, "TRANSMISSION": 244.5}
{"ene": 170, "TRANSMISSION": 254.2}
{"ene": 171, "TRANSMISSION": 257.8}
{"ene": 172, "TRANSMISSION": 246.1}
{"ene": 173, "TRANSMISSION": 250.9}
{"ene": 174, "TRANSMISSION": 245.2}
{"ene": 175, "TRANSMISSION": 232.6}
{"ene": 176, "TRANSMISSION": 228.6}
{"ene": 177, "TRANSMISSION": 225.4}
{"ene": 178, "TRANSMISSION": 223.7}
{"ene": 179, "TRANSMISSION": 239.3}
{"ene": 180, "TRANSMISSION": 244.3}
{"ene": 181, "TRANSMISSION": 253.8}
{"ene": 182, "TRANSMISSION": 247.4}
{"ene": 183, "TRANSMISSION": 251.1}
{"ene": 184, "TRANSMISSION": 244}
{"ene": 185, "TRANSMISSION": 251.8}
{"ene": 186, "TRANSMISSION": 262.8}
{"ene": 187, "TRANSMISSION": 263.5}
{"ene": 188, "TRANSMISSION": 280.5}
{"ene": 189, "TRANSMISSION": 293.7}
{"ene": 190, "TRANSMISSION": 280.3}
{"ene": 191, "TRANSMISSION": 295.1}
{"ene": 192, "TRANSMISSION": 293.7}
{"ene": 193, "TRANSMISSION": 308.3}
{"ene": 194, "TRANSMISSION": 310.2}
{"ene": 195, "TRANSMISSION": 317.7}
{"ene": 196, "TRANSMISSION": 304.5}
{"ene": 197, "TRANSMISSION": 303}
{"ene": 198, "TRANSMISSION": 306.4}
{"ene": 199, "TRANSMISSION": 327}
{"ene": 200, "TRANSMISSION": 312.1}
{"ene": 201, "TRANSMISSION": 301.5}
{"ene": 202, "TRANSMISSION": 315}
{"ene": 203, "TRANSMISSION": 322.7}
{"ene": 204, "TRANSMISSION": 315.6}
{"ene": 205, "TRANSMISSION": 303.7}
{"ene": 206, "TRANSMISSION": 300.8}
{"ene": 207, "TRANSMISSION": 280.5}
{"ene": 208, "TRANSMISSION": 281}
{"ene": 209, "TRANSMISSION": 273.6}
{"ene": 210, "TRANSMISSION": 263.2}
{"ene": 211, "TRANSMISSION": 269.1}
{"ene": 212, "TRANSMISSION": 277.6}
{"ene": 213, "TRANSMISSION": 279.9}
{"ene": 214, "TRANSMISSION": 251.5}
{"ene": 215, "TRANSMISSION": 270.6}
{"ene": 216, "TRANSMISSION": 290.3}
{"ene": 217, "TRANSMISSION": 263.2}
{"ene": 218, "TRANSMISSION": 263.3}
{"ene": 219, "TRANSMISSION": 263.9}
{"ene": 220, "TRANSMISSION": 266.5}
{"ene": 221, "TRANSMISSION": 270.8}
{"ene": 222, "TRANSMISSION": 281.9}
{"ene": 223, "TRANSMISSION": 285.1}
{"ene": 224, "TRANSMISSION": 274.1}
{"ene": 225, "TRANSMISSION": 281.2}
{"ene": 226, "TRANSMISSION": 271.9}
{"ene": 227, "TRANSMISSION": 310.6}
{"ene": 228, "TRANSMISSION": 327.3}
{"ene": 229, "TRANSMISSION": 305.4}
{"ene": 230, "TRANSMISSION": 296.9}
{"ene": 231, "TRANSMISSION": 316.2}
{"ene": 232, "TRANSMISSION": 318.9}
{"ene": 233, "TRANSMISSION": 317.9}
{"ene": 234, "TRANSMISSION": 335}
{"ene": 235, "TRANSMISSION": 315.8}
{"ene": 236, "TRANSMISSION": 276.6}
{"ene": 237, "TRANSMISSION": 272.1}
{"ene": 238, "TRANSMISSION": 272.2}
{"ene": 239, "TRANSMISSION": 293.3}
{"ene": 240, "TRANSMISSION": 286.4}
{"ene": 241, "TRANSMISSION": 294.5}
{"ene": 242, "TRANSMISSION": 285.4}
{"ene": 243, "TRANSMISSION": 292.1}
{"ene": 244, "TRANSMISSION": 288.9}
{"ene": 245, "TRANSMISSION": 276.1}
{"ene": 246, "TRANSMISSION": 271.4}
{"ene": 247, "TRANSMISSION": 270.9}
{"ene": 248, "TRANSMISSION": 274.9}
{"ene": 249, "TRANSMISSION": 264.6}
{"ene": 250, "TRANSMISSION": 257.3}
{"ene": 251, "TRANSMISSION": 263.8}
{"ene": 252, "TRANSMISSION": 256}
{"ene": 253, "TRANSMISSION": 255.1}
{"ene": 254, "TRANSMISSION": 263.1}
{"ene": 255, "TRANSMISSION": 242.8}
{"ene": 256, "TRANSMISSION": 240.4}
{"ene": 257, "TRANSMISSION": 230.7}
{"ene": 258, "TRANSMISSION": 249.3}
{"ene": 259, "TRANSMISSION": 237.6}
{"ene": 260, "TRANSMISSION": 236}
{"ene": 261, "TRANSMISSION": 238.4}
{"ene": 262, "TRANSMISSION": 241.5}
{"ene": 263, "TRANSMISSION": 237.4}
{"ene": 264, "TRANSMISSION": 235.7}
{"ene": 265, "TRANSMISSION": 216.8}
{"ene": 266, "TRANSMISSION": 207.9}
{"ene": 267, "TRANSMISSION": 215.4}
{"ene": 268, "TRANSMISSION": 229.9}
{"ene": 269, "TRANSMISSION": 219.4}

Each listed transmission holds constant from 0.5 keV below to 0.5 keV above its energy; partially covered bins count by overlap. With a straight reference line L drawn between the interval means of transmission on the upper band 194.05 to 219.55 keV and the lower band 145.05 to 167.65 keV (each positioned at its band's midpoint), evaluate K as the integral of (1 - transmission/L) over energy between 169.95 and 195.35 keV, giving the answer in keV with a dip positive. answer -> 2.3 keV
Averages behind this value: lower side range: 283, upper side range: 291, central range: 261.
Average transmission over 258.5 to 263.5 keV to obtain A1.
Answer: 238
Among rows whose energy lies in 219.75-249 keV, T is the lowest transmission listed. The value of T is 264.6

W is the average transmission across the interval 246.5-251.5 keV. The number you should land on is 266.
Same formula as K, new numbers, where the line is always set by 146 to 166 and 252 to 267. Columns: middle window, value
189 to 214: -3.2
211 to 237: -3.5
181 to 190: 0.3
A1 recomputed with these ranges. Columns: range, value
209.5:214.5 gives 268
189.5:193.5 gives 294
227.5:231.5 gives 311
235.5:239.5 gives 279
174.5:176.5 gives 231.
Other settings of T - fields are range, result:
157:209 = 223.7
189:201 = 280.3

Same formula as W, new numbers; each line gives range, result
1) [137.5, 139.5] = 340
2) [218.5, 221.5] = 267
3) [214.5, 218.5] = 272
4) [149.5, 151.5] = 287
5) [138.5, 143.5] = 323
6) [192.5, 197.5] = 309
